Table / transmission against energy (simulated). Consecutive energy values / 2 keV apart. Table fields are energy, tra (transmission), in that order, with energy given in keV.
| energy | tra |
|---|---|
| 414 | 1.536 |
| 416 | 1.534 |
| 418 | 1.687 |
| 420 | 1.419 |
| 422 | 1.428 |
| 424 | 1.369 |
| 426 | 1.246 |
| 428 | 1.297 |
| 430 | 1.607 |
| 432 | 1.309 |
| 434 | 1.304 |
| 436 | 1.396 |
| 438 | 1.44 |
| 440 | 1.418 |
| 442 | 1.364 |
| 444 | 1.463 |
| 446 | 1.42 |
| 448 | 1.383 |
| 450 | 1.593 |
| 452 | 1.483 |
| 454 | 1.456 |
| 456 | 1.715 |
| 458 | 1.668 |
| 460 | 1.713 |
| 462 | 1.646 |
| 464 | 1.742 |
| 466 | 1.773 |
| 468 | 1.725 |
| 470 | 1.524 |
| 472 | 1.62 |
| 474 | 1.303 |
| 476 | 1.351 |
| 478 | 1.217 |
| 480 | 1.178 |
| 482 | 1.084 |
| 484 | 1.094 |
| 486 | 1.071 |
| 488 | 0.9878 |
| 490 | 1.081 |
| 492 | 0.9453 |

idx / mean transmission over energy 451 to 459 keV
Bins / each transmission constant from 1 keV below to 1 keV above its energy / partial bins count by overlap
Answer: 1.58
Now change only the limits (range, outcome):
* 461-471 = 1.68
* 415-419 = 1.61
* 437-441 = 1.43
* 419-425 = 1.41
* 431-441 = 1.37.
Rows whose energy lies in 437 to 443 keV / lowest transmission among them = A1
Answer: 1.364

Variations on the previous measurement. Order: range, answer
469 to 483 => 1.084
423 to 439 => 1.246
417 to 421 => 1.419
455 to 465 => 1.646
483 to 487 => 1.071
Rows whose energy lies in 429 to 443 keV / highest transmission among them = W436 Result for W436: 1.607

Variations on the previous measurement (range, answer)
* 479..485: 1.178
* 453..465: 1.742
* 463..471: 1.773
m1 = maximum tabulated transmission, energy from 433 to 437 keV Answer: 1.396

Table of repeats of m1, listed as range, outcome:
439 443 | 1.418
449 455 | 1.593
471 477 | 1.62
